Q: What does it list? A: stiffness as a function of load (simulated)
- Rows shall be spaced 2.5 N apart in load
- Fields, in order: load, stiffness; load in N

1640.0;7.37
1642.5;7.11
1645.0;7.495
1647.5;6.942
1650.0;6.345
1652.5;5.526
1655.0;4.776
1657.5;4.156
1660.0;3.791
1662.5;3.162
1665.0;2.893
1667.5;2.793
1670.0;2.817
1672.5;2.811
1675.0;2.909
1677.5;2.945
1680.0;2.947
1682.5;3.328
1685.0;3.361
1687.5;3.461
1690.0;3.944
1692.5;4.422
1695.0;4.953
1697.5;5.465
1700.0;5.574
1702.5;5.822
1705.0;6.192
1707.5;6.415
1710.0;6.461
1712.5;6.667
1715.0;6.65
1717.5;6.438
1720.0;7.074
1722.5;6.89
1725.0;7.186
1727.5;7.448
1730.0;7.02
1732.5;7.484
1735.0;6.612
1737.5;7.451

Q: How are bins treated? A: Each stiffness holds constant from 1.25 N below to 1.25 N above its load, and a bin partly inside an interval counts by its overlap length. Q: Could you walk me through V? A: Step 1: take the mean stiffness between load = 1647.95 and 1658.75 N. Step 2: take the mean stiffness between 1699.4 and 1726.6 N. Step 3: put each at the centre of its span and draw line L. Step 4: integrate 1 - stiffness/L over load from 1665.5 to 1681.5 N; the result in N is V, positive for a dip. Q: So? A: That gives 8.0 N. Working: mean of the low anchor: 5.33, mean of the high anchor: 6.52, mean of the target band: 2.88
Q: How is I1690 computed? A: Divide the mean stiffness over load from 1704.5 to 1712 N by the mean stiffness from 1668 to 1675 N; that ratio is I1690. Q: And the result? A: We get 2.3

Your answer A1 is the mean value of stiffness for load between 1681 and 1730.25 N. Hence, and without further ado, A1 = 5.7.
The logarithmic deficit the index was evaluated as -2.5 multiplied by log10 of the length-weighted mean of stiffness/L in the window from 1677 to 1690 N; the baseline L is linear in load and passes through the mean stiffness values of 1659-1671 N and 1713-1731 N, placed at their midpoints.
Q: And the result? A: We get 0.30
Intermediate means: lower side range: 3.08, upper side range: 6.95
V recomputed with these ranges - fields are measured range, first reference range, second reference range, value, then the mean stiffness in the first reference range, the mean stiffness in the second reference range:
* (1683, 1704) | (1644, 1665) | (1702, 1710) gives 4.8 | 5.11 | 6.22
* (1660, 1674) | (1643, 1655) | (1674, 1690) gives 5.1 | 6.42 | 3.22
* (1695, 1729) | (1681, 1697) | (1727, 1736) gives -4.7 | 3.97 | 7.13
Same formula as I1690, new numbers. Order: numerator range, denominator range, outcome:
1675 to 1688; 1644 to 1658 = 0.53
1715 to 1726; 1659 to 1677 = 2.28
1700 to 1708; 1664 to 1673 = 2.13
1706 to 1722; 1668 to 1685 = 2.22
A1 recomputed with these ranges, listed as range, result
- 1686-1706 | 4.94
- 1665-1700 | 3.6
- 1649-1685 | 3.63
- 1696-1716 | 6.13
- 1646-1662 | 5.19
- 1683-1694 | 3.79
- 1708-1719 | 6.56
